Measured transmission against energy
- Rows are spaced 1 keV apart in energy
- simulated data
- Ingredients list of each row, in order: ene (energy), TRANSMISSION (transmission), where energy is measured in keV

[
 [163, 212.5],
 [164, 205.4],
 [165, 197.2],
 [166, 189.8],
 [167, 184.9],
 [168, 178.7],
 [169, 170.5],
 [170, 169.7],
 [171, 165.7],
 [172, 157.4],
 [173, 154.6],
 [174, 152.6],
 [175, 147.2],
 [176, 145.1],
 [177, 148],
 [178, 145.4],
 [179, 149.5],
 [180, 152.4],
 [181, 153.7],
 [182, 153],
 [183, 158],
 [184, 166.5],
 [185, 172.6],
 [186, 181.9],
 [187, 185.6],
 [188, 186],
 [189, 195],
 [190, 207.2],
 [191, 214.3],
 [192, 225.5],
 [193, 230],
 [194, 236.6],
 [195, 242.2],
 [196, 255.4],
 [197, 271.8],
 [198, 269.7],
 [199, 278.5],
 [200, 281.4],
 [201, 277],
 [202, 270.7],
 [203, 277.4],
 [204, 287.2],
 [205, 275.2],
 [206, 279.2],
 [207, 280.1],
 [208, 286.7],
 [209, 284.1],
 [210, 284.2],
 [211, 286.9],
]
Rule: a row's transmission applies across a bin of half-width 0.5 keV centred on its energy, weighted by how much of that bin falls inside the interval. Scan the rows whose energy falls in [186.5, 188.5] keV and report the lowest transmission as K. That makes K 185.6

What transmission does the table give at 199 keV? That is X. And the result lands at 278.5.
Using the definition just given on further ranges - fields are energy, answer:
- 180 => 152.4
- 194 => 236.6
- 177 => 148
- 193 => 230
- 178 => 145.4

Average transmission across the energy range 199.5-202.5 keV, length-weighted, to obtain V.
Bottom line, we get 276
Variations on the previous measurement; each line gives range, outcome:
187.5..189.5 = 190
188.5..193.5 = 214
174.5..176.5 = 146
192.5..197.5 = 247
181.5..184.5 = 159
